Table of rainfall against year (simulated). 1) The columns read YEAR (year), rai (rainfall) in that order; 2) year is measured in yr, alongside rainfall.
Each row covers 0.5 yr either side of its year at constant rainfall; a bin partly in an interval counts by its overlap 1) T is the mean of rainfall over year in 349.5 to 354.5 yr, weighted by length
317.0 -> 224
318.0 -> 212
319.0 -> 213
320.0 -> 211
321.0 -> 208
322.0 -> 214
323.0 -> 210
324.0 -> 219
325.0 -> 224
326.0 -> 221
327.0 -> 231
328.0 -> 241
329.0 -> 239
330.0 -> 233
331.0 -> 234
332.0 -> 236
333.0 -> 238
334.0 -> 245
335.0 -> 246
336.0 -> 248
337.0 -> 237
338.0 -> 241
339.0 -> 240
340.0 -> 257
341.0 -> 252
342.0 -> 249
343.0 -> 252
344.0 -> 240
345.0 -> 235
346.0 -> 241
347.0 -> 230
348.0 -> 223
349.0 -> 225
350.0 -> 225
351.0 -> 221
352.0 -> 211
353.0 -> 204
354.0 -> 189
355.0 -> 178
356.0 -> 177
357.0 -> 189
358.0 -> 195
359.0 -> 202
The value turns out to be 210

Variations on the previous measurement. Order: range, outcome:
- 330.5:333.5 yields 236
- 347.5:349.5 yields 224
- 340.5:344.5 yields 248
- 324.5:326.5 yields 222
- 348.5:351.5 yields 224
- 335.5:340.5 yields 245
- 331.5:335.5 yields 241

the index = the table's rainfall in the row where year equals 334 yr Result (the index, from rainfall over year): 245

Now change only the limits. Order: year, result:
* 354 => 189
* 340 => 257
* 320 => 211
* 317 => 224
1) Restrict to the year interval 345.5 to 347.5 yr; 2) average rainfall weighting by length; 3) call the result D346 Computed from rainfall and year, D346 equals 236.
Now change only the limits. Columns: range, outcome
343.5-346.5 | 239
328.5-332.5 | 236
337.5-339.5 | 240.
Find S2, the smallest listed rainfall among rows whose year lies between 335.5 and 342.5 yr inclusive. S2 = 237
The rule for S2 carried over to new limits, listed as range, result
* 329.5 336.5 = 233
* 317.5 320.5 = 211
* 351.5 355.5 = 178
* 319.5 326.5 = 208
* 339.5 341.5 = 252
